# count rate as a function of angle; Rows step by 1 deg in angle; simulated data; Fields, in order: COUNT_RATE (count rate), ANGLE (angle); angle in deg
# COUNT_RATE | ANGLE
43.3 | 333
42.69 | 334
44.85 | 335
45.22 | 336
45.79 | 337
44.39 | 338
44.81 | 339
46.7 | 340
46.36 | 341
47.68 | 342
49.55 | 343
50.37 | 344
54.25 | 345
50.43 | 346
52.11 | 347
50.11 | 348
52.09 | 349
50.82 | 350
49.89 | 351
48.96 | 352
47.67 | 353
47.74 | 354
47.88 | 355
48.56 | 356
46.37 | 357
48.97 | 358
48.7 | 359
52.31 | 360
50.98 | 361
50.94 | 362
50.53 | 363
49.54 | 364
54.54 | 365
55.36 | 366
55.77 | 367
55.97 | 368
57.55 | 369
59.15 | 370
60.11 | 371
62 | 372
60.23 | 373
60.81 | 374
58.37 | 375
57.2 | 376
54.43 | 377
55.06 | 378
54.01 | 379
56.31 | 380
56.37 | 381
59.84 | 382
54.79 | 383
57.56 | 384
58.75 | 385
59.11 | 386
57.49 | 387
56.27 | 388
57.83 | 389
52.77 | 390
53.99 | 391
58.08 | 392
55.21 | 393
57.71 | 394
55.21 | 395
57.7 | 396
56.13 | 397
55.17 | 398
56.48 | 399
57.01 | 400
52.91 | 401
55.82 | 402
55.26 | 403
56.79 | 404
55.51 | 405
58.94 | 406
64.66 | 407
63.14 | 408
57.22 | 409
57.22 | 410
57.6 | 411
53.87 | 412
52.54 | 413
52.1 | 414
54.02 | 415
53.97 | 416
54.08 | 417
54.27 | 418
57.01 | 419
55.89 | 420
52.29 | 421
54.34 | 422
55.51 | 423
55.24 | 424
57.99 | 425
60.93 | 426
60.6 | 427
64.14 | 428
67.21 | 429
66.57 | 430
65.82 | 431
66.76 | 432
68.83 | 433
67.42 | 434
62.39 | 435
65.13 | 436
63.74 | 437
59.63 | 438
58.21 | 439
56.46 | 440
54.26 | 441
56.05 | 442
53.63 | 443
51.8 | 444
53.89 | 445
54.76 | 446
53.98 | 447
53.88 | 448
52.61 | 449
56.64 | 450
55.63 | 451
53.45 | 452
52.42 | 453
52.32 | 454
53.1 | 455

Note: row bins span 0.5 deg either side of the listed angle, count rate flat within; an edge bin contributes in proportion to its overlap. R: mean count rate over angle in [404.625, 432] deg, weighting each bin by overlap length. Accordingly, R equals 58.1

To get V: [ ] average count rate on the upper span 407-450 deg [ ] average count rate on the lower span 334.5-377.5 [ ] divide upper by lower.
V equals 1.13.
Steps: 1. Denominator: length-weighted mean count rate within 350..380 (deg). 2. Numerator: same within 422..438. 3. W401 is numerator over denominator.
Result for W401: 1.2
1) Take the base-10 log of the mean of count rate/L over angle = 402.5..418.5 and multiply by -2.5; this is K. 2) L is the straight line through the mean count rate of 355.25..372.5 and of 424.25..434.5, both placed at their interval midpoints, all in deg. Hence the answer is 0.09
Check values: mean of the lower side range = 53.3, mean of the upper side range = 64.4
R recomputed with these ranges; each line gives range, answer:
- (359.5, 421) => 56.2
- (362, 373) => 56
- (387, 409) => 56.8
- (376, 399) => 56.4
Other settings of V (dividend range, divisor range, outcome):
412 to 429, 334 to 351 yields 1.16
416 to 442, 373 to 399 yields 1.06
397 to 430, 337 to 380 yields 1.09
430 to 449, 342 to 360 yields 1.19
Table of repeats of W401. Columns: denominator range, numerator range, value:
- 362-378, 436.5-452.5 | 0.98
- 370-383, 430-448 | 1.03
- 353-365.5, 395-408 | 1.15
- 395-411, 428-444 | 1.08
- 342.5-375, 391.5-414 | 1.08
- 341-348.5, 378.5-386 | 1.13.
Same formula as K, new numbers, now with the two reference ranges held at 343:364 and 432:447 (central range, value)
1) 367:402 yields -0.074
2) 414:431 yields -0.009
